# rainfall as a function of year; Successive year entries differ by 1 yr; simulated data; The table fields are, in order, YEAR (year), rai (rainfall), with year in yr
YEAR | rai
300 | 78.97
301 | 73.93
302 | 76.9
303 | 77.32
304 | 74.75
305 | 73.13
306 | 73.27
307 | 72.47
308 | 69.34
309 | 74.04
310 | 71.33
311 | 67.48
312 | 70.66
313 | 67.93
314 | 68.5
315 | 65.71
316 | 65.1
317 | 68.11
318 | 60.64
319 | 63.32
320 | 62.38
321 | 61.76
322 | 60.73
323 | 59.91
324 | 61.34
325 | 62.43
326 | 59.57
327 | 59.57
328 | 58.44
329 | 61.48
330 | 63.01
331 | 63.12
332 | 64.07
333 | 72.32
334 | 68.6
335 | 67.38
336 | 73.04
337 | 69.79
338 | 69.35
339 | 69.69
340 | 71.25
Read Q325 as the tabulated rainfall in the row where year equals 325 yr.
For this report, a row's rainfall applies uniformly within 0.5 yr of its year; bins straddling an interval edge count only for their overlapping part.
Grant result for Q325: 62.43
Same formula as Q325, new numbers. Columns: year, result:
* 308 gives 69.34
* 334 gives 68.6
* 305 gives 73.13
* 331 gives 63.12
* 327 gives 59.57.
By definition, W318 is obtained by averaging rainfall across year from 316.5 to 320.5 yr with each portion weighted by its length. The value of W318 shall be 63.6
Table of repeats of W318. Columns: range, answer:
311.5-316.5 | 67.6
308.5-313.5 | 70.3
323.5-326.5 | 61.1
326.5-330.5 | 60.6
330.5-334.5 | 67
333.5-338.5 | 69.6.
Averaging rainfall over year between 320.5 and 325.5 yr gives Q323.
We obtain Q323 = 61.2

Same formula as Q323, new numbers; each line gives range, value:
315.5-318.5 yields 64.6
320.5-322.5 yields 61.2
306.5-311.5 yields 70.9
